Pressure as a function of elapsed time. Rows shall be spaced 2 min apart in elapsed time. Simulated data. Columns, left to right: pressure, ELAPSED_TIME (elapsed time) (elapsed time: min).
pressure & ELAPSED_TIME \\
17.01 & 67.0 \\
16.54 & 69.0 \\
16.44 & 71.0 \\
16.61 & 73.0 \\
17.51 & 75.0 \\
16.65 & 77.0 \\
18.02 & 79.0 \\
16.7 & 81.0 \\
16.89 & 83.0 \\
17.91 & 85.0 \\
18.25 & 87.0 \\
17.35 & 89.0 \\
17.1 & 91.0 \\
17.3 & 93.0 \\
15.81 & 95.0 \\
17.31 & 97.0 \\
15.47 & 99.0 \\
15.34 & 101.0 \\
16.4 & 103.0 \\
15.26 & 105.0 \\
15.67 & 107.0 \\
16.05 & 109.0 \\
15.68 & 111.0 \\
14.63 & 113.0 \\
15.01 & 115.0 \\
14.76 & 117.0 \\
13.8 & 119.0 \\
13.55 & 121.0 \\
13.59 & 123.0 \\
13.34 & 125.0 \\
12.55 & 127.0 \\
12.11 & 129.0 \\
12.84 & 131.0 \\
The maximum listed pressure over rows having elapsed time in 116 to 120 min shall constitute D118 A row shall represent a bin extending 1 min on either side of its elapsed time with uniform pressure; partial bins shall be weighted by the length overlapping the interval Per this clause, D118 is 14.76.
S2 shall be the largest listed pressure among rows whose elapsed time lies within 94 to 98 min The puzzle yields 17.31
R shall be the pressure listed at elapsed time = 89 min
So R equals 17.35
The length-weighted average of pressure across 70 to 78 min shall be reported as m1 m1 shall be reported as 16.8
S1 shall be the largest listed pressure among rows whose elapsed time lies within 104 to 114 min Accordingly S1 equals 16.05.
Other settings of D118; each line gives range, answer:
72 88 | 18.25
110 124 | 15.68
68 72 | 16.54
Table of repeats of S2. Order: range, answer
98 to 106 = 16.4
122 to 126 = 13.59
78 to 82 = 18.02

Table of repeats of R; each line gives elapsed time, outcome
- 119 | 13.8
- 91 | 17.1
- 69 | 16.54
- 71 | 16.44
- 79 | 18.02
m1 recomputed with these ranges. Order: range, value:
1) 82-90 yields 17.6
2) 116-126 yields 13.8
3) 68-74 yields 16.5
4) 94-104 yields 16.1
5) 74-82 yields 17.2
